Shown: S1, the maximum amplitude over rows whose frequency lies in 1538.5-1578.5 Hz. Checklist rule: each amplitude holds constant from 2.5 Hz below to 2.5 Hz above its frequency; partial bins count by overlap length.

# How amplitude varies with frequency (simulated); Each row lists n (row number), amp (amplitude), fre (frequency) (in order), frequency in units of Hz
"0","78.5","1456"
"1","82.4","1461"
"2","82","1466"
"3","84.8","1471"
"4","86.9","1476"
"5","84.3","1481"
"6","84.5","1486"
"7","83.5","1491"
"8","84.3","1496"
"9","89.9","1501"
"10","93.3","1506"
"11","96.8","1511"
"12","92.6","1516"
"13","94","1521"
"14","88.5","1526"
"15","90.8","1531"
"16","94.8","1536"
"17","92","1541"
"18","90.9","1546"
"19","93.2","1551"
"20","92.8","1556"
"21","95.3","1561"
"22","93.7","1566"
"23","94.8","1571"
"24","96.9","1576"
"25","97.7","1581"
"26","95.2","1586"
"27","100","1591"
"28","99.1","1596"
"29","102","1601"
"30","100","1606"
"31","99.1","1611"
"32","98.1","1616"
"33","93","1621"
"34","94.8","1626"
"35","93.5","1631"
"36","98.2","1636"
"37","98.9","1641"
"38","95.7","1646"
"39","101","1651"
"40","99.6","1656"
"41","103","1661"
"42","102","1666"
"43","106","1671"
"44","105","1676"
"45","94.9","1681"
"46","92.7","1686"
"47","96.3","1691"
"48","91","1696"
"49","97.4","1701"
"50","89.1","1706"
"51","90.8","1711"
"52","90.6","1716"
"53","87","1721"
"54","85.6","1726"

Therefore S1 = 96.9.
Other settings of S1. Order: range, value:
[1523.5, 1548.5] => 94.8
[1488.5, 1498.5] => 84.3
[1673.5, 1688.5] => 105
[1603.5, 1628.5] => 100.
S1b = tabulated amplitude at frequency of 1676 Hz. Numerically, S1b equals 105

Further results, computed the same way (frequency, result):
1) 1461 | 82.4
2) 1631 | 93.5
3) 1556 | 92.8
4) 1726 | 85.6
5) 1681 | 94.9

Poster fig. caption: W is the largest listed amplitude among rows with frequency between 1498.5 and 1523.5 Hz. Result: 96.8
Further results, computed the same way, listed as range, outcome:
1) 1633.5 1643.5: 98.9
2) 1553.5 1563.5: 95.3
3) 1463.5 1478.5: 86.9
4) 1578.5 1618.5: 102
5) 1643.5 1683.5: 106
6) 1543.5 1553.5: 93.2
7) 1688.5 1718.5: 97.4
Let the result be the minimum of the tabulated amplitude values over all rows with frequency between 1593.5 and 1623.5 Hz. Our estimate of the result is 93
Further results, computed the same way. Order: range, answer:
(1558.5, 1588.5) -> 93.7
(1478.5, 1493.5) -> 83.5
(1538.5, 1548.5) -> 90.9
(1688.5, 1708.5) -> 89.1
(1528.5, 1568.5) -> 90.8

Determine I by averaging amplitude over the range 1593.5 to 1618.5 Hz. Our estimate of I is 99.7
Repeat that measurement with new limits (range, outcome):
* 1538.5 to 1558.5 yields 92.2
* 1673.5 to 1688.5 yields 97.5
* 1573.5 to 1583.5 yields 97.3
